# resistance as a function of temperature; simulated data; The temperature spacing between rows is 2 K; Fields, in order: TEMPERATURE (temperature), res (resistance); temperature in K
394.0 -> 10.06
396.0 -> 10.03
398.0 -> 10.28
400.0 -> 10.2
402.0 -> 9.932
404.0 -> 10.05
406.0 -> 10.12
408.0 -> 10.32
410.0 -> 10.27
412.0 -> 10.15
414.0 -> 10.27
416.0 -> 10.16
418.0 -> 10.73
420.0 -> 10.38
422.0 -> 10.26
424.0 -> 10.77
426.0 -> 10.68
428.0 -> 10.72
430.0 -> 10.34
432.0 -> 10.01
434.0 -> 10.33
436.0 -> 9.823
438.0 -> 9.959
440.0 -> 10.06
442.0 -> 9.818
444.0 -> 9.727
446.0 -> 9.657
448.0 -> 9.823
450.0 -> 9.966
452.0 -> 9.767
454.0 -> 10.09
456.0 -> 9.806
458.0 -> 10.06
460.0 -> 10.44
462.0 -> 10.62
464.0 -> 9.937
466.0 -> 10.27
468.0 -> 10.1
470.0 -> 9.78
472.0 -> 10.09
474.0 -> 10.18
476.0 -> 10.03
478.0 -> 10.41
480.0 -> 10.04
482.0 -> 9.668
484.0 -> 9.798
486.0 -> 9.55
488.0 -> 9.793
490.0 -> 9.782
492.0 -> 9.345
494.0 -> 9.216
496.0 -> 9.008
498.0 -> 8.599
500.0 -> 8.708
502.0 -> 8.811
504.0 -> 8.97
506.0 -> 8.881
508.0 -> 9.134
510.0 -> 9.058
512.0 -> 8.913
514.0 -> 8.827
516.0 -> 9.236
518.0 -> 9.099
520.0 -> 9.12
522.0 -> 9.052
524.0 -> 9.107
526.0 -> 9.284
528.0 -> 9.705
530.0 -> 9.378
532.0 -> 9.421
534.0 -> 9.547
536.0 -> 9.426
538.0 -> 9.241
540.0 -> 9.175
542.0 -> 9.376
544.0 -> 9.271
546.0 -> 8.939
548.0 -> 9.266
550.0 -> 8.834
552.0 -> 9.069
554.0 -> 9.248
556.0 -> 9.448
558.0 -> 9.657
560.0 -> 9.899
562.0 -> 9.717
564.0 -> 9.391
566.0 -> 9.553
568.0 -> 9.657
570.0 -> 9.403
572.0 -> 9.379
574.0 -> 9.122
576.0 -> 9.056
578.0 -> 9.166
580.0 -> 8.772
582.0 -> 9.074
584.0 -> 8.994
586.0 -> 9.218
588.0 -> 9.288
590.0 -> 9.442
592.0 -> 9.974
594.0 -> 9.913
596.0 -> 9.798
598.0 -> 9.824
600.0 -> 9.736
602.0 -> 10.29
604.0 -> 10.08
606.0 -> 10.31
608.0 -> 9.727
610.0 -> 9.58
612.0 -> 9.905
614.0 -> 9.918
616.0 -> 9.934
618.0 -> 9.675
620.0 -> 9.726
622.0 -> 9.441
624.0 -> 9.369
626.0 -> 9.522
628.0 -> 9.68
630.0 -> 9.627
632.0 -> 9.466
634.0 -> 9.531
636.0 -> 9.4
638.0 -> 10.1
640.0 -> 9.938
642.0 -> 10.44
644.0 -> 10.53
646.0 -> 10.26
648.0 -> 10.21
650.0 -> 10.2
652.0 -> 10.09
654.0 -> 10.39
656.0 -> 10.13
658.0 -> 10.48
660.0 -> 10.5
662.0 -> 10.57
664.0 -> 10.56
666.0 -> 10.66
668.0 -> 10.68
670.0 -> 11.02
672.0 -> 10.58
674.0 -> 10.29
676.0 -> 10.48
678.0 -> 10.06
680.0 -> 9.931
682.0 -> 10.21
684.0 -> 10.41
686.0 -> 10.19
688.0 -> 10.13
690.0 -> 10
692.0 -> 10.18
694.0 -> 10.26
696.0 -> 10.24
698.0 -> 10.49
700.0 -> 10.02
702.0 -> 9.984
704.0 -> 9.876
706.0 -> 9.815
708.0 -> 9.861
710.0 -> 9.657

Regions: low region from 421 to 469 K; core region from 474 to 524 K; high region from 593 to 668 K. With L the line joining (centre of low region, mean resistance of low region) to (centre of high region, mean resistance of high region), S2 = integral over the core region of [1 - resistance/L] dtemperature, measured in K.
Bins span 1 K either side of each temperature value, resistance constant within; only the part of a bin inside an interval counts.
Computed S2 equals 3.9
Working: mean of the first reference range 10.1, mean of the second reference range 10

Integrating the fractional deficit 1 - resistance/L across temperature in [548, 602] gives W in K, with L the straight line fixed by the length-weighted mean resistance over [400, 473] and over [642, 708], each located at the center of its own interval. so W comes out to 4.26 K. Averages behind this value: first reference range 10.1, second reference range 10.3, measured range 9.42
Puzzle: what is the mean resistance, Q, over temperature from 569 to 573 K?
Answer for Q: 9.39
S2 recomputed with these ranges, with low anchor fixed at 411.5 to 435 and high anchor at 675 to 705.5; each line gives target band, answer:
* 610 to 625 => 0.8 K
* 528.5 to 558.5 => 2.9 K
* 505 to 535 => 3.3 K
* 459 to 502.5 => 2.5 K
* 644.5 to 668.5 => -0.5 K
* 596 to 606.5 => 0.2 K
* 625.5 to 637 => 0.8 K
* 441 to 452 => 0.6 K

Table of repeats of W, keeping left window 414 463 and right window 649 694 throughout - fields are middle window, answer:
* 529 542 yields 1.1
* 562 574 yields 0.9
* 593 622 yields 1.2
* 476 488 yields 0.4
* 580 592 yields 1.2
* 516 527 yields 1.2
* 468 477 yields 0.1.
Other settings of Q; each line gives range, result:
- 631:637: 9.47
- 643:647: 10.4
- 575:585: 9.01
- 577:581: 8.97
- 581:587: 9.1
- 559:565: 9.67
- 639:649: 10.3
